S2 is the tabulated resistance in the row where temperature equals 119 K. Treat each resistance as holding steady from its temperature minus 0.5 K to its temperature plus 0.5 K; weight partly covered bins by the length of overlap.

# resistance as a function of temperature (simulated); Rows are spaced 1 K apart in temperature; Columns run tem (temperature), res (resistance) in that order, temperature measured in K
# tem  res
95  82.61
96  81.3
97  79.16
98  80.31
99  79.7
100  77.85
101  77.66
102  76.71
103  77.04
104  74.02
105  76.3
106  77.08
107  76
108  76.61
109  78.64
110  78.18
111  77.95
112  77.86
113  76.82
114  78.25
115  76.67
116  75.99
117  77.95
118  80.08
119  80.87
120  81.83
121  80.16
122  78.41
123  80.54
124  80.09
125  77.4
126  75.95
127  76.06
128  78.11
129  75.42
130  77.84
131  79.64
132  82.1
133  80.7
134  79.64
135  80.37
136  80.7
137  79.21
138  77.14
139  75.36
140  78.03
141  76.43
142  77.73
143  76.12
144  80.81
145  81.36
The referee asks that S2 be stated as 80.87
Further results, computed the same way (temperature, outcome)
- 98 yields 80.31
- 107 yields 76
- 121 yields 80.16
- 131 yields 79.64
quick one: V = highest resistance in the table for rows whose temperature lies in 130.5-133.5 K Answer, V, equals 82.1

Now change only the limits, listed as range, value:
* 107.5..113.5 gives 78.64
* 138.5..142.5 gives 78.03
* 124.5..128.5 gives 78.11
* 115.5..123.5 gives 81.83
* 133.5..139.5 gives 80.7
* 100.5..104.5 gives 77.66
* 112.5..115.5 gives 78.25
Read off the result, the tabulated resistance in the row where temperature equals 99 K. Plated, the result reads 79.7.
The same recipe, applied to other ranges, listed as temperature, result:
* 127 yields 76.06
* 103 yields 77.04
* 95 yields 82.61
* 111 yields 77.95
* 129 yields 75.42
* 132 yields 82.1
